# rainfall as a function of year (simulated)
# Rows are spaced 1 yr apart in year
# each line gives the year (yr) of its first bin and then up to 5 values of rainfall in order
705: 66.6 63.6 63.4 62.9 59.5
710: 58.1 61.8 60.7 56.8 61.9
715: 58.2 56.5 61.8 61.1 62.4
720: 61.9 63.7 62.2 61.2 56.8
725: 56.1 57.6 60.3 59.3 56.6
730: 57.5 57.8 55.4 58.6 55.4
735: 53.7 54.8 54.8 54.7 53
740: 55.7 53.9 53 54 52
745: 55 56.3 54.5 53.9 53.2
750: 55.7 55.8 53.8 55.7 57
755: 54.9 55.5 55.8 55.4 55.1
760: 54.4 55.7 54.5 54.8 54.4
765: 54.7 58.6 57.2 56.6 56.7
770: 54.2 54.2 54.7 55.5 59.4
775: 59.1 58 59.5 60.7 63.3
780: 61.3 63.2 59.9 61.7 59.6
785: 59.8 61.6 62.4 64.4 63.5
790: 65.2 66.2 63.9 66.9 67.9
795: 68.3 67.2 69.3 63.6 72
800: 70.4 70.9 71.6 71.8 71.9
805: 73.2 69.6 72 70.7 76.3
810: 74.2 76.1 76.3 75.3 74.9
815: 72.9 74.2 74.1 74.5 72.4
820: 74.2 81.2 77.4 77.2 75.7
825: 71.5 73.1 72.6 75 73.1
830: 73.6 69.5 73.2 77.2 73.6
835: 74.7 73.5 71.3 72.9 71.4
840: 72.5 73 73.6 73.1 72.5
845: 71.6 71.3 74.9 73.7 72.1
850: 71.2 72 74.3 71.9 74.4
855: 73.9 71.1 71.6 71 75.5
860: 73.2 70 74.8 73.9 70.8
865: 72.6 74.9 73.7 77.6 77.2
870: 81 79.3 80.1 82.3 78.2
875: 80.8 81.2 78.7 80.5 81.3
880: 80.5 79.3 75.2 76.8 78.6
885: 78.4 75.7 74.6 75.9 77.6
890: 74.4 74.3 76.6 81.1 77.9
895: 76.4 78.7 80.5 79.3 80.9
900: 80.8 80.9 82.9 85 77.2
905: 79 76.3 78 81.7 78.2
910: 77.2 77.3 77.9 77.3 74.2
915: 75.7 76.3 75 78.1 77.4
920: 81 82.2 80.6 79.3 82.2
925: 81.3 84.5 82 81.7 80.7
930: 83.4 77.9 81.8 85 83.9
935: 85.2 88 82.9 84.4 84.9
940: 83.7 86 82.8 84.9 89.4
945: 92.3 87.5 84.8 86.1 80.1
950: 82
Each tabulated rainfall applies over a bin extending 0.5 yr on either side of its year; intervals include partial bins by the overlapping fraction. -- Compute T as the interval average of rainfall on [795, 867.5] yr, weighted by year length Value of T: 73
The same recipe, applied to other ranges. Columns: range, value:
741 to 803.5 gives 59.6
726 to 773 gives 55.4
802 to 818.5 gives 73.6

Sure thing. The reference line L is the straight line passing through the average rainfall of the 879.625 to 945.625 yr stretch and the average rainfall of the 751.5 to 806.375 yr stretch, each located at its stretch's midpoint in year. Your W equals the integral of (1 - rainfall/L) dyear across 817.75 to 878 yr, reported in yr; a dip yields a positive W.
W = -3.0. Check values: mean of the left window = 61.2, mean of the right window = 80.2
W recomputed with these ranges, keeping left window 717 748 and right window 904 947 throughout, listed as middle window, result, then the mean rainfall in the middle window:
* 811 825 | -1.5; 75.3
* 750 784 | 2.4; 57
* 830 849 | -0.7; 73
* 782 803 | -0.4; 65.8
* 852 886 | -0.9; 76.3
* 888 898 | 0.0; 77.5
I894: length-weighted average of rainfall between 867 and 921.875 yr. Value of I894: 78.5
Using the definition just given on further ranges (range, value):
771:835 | 68.8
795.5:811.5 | 71.3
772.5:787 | 60.3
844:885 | 75.6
